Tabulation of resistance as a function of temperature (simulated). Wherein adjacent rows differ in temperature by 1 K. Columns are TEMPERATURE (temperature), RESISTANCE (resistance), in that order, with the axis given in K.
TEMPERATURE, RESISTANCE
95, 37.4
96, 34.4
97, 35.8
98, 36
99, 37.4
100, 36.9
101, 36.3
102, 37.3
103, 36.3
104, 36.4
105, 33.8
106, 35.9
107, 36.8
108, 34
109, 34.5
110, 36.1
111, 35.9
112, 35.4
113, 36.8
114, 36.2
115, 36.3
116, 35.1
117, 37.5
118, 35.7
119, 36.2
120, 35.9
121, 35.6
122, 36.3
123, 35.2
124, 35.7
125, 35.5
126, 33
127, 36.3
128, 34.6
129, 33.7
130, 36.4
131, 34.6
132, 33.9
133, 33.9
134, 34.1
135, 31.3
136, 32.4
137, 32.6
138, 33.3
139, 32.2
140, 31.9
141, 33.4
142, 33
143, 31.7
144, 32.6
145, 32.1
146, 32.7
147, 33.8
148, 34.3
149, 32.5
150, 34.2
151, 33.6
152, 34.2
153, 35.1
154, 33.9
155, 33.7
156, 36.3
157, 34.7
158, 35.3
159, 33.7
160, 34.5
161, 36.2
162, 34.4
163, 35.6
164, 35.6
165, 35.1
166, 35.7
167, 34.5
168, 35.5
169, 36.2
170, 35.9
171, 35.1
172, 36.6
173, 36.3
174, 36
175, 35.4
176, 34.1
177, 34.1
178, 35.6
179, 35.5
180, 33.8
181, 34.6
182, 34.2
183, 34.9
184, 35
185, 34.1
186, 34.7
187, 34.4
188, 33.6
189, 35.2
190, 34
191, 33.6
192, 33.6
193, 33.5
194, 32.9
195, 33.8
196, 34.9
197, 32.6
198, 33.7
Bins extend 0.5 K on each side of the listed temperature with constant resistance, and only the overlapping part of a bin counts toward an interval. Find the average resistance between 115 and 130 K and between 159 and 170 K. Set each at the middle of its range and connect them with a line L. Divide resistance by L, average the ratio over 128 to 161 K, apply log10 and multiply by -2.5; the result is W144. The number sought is 0.05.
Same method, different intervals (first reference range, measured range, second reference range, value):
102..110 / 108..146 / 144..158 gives 0.01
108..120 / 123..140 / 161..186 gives 0.05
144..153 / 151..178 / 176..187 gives -0.03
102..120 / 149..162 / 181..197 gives 0.01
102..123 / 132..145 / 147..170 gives 0.08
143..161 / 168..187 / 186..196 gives -0.04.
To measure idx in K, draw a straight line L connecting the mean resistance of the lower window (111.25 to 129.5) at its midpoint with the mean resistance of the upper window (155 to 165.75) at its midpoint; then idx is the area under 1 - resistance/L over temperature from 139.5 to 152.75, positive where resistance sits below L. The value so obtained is 0.8 K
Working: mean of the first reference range 35.6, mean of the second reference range 35.1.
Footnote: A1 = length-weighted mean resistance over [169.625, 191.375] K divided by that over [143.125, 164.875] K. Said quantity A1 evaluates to 1.02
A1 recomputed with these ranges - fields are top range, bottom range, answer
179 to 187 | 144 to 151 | 1.04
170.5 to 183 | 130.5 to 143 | 1.06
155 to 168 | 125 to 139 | 1.04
